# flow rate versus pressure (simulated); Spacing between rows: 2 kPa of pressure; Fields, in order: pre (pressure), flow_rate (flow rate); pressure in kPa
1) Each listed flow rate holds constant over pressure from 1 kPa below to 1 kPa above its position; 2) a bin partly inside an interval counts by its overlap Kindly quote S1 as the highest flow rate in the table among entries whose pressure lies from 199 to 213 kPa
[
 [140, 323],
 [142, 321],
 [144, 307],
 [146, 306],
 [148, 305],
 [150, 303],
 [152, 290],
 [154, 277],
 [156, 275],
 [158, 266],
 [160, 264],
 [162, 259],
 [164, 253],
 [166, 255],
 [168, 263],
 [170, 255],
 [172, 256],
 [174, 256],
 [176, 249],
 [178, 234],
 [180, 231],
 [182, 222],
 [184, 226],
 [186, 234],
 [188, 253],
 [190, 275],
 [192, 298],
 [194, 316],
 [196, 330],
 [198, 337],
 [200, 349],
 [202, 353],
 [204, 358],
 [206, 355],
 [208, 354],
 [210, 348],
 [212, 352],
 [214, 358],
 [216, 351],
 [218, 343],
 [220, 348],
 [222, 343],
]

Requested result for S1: 358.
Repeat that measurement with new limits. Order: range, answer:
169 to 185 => 256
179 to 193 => 298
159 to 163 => 264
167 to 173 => 263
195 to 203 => 353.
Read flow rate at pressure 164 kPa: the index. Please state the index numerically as 253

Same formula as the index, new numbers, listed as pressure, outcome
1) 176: 249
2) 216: 351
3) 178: 234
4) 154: 277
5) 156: 275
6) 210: 348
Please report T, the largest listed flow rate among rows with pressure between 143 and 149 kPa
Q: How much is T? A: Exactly 307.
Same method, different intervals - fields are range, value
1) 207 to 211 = 354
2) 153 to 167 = 277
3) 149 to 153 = 303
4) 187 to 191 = 275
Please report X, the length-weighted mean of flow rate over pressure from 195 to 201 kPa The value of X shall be 339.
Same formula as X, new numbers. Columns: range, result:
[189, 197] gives 305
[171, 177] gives 254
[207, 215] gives 353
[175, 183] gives 234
